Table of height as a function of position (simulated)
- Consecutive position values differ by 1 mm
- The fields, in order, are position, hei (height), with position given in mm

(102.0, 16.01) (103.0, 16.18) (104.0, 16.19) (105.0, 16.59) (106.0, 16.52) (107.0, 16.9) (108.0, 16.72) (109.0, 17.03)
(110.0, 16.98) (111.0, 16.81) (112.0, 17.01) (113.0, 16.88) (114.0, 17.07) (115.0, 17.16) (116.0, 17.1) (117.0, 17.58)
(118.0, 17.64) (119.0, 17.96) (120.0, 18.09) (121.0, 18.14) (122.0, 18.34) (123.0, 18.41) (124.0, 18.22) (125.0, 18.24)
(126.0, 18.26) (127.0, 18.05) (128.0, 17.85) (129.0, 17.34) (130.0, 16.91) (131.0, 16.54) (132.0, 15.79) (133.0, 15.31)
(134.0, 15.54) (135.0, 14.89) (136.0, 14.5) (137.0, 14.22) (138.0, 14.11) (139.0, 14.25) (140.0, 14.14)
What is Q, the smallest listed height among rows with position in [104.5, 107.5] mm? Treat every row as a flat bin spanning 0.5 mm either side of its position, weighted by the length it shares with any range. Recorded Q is 16.52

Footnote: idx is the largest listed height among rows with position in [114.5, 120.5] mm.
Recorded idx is 18.09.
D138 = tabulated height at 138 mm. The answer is 14.11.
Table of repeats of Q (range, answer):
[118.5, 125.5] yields 17.96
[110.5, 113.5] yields 16.81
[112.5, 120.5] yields 16.88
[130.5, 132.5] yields 15.79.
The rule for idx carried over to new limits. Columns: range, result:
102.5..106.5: 16.59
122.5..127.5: 18.41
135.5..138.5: 14.5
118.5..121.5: 18.14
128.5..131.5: 17.34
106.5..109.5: 17.03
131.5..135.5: 15.79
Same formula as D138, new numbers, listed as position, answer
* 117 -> 17.58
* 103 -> 16.18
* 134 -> 15.54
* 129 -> 17.34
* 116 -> 17.1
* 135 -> 14.89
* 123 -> 18.41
